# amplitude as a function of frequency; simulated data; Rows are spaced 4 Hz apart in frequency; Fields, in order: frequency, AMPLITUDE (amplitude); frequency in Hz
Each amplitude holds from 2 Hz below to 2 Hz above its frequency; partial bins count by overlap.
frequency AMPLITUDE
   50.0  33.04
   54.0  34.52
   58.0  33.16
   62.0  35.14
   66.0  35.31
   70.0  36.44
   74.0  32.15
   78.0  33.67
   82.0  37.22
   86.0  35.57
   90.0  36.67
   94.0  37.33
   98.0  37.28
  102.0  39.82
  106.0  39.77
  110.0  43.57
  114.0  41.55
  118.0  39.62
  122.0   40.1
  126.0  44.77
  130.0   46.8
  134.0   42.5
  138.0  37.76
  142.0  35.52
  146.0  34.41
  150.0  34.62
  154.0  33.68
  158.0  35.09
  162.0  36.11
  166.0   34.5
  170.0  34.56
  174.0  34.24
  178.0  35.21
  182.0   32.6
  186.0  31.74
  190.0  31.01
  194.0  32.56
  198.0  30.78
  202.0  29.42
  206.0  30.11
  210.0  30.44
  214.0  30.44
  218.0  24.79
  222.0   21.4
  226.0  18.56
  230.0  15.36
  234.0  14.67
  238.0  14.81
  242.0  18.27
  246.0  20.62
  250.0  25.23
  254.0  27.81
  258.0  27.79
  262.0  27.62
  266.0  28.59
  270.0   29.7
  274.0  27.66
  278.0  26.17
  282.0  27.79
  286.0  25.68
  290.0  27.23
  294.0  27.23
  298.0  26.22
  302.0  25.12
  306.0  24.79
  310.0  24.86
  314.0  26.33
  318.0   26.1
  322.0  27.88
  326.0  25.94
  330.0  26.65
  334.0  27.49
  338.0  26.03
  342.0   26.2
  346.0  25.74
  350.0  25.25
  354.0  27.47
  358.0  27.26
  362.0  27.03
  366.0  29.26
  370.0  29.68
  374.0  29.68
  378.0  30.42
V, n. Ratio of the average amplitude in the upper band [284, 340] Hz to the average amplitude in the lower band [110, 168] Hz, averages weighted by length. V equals 0.68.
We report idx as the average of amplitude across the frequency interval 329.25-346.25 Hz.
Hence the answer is 26.5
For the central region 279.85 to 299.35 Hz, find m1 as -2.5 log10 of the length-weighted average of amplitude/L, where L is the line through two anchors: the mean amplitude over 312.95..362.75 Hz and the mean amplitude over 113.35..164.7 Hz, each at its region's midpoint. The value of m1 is 0.10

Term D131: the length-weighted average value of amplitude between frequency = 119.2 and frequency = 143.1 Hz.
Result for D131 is 41.4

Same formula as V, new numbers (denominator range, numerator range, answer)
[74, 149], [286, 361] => 0.68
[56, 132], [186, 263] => 0.65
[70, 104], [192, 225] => 0.78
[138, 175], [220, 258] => 0.57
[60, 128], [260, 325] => 0.71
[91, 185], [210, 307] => 0.65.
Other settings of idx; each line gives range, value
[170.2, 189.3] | 33.4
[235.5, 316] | 25.4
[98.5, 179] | 38.2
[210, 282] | 23.8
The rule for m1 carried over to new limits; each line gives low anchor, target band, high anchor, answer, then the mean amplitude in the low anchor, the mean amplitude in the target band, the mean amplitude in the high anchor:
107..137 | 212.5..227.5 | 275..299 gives 0.36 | 42.4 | 23.8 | 26.8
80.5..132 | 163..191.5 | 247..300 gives 0.03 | 40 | 33.5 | 27.2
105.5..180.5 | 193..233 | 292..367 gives 0.29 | 38.1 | 25.9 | 26.4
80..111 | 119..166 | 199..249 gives -0.17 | 38.2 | 38.2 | 22.6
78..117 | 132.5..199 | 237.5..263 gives -0.09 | 38.5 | 34.5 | 23.5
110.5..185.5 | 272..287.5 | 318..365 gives 0.12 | 37.4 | 26.9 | 26.7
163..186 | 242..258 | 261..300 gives 0.21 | 34.1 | 24.2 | 27.4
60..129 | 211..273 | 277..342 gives 0.27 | 38.1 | 23.2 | 26.3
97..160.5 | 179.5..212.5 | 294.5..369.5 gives 0.13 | 39.2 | 31.1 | 26.5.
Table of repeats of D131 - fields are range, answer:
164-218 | 31.9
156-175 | 34.9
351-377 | 28.4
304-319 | 25.5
